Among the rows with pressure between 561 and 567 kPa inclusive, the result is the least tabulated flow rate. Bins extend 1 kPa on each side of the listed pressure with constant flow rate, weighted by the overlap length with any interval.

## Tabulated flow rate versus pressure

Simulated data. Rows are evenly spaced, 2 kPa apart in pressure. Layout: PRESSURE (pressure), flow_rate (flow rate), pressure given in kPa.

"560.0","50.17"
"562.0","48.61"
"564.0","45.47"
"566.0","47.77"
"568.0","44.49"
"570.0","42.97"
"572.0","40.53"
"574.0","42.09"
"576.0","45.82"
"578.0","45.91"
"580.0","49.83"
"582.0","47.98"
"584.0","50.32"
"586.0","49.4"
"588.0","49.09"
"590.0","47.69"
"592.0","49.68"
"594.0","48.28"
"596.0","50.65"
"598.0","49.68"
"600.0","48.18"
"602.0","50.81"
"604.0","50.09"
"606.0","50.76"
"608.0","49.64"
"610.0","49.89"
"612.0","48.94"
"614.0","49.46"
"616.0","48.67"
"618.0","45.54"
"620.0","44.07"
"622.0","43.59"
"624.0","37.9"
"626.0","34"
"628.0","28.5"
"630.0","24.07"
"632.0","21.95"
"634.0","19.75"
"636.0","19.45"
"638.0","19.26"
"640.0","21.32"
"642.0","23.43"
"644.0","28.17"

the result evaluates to 45.47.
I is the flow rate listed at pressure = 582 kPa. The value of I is 47.98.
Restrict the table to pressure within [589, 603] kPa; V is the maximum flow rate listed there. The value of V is 50.81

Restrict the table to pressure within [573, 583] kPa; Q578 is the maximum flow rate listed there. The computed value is 49.83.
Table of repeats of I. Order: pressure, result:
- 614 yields 49.46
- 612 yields 48.94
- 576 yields 45.82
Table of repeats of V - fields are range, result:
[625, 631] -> 34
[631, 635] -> 21.95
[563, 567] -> 47.77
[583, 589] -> 50.32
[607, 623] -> 49.89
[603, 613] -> 50.76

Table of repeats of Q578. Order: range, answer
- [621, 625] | 43.59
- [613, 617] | 49.46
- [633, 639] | 19.75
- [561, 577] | 48.61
